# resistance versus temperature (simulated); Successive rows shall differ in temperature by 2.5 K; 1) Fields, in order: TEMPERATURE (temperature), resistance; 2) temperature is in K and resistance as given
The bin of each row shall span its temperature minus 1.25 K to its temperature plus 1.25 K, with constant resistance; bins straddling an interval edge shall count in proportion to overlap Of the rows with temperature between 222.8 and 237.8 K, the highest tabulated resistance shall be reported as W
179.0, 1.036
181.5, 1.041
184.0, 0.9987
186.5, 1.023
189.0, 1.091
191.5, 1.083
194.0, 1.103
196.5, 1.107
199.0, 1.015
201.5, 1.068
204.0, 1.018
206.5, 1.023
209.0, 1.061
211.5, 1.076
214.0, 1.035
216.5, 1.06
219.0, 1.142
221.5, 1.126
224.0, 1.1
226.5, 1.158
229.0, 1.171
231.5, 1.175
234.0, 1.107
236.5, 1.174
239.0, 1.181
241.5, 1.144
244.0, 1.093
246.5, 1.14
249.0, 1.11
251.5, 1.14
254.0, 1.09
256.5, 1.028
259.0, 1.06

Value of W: 1.175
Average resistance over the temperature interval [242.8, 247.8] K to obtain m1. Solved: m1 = 1.12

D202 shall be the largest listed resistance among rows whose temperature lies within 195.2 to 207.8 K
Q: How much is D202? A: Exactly 1.107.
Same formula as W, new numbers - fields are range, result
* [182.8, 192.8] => 1.091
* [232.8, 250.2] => 1.181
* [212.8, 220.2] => 1.142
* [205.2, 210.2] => 1.061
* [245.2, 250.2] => 1.14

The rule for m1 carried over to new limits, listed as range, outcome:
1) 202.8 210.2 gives 1.03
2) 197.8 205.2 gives 1.03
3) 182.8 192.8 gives 1.05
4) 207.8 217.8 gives 1.06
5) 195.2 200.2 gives 1.06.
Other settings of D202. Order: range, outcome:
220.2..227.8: 1.158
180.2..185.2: 1.041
